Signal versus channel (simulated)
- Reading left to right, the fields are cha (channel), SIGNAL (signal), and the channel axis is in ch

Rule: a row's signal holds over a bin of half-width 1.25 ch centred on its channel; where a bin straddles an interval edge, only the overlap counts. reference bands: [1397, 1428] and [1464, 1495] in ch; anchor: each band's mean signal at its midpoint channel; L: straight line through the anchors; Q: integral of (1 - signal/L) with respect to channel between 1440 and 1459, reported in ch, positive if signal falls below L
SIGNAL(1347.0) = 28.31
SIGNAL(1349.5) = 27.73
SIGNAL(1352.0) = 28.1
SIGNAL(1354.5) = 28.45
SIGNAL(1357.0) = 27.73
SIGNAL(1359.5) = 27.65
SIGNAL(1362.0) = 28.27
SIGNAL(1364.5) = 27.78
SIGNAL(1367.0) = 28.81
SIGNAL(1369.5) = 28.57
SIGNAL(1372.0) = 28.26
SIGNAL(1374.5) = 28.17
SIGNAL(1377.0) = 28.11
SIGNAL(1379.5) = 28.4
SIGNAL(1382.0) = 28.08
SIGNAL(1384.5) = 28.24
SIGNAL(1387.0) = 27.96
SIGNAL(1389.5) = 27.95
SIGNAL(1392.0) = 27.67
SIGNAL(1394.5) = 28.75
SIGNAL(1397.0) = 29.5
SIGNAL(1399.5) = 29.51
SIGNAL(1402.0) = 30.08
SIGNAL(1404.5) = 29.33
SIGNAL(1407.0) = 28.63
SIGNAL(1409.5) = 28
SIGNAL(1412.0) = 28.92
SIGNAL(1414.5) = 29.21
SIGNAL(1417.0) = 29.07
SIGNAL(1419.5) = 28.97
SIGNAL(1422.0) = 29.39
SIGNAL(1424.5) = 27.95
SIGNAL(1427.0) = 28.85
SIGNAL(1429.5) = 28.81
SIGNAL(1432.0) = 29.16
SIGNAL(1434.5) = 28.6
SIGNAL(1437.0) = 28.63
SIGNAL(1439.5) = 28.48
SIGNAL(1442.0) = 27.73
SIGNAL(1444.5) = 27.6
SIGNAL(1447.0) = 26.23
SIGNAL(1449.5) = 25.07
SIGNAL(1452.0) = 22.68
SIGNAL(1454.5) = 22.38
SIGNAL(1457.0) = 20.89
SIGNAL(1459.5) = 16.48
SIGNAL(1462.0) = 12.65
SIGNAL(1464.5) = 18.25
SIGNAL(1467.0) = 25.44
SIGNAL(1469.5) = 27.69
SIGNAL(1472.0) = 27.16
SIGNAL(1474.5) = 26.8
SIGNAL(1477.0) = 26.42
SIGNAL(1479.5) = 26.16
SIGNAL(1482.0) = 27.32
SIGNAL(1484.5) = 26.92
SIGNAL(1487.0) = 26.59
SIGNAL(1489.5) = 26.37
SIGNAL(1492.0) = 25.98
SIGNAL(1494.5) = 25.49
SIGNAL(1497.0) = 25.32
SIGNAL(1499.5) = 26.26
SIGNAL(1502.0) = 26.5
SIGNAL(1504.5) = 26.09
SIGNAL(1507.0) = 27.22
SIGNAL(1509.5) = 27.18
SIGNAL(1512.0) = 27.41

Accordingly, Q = 2.0 ch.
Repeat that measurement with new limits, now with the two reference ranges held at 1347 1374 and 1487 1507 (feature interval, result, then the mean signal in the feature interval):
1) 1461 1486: 1.7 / 24.6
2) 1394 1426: -1.9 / 29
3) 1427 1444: -1.0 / 28.5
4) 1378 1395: -0.2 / 28.1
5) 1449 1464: 4.0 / 19.7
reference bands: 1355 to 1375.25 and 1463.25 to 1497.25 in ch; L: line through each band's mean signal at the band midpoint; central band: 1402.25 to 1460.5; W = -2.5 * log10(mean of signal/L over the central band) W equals -0.01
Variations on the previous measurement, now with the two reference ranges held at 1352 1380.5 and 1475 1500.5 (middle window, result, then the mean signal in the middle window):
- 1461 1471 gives 0.24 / 21.4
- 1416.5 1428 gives -0.06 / 28.8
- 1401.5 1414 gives -0.05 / 28.9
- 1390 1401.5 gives -0.04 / 28.9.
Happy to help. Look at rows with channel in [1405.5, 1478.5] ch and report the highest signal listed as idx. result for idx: 29.39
